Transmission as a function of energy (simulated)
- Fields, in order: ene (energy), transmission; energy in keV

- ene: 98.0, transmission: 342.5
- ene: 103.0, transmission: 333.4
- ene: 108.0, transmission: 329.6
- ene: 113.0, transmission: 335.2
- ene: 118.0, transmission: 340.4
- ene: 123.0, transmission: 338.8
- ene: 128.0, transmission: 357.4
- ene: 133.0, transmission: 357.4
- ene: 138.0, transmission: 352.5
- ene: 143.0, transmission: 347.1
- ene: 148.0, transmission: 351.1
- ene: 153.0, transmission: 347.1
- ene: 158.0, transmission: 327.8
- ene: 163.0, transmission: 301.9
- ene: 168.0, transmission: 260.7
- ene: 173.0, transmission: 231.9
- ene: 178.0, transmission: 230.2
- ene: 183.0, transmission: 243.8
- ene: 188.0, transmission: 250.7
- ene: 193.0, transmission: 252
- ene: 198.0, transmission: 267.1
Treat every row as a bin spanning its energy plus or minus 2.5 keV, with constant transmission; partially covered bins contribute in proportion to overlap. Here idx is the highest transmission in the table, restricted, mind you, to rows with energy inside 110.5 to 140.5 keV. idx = 357.4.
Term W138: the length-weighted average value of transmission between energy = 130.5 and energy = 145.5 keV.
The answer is 352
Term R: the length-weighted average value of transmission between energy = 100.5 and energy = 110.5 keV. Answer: 332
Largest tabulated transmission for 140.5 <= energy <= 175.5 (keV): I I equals 351.1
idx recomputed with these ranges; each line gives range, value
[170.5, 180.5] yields 231.9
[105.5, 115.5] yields 335.2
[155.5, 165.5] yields 327.8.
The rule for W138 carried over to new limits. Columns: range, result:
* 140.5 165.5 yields 335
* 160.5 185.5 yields 254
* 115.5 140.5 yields 349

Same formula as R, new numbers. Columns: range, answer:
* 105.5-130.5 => 340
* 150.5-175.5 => 294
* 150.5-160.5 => 337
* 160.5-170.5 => 281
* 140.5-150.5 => 349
